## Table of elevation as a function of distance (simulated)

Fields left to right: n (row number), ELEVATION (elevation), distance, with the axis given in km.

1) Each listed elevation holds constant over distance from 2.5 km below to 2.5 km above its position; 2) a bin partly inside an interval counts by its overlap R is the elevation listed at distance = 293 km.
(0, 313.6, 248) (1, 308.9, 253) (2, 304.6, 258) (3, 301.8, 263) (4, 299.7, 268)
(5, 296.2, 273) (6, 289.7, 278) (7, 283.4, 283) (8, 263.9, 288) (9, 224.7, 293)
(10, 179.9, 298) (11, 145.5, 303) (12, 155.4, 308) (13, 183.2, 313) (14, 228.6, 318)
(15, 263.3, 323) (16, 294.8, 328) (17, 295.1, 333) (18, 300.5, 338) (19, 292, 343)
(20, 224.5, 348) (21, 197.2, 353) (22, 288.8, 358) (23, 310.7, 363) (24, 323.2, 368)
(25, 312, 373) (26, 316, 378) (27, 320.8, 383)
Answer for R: 224.7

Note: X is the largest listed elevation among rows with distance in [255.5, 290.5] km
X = 304.6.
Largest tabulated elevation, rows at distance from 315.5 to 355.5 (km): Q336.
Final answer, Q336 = 300.5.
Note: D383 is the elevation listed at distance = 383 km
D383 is 320.8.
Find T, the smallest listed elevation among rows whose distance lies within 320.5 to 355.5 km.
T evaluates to 197.2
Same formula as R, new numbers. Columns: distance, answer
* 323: 263.3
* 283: 283.4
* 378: 316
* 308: 155.4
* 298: 179.9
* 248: 313.6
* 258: 304.6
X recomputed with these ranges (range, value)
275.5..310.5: 289.7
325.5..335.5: 295.1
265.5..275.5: 299.7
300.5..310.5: 155.4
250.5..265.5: 308.9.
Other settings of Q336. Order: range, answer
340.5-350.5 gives 292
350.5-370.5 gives 323.2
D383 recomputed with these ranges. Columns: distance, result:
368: 323.2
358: 288.8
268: 299.7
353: 197.2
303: 145.5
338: 300.5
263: 301.8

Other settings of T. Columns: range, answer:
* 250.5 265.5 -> 301.8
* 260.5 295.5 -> 224.7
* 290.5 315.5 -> 145.5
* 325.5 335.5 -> 294.8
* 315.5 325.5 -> 228.6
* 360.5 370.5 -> 310.7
